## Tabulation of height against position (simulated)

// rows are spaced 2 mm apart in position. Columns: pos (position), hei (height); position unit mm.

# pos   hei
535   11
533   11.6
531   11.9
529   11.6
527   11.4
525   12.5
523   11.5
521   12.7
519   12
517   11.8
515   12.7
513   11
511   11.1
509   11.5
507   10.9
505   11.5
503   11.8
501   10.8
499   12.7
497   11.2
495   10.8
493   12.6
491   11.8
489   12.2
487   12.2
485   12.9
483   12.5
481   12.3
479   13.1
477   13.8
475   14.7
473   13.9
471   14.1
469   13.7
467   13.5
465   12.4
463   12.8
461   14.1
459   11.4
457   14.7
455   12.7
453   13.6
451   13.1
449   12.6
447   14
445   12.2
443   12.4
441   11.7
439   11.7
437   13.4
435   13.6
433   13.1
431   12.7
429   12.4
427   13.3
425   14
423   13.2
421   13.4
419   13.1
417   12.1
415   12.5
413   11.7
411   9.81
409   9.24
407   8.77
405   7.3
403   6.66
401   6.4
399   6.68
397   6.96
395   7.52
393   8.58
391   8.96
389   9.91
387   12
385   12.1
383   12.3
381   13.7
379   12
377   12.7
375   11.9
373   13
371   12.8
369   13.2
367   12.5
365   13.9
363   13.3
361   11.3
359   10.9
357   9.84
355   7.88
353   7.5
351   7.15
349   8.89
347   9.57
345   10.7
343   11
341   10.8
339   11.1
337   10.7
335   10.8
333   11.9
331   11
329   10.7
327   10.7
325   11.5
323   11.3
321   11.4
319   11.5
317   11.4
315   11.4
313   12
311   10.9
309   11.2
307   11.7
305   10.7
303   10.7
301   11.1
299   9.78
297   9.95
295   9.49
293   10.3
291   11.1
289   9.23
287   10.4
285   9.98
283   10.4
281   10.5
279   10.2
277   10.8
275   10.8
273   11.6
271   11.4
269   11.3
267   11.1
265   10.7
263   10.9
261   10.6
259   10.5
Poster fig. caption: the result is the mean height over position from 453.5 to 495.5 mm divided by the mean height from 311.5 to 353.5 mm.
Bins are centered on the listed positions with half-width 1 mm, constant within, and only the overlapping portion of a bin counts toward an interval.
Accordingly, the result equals 1.2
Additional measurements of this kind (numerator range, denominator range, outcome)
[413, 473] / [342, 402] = 1.24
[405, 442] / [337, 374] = 1.11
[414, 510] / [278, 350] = 1.19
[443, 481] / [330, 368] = 1.26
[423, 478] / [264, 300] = 1.25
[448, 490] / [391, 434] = 1.26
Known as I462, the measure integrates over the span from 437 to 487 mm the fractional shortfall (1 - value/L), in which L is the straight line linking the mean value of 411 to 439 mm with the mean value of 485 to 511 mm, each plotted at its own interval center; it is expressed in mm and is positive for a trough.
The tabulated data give -3.4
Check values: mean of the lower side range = 12.8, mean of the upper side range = 11.7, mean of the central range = 13.1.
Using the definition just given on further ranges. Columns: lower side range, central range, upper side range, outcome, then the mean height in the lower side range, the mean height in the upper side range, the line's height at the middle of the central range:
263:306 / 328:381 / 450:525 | 0.7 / 10.6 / 12.5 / 11.2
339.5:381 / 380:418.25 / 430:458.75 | 7.3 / 11.1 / 12.9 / 11.9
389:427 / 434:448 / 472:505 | -2.3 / 9.92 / 12.4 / 10.9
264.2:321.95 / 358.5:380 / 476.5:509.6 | -2.4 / 10.8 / 12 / 11.3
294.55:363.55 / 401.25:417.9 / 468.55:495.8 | 3.1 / 10.6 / 12.9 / 11.8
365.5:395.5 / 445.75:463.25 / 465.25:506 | -1.3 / 11.7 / 12.6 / 12.3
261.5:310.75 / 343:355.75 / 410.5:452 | 3.0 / 10.6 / 12.7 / 11.5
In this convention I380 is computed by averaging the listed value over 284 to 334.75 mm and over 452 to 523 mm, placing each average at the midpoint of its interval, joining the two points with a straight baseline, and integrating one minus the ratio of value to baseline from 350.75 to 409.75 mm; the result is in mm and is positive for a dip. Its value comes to 6.2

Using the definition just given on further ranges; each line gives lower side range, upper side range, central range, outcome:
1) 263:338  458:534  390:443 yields 4.4 mm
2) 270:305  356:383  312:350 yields 1.6 mm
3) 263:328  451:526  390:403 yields 4.7 mm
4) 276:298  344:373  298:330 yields -2.2 mm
